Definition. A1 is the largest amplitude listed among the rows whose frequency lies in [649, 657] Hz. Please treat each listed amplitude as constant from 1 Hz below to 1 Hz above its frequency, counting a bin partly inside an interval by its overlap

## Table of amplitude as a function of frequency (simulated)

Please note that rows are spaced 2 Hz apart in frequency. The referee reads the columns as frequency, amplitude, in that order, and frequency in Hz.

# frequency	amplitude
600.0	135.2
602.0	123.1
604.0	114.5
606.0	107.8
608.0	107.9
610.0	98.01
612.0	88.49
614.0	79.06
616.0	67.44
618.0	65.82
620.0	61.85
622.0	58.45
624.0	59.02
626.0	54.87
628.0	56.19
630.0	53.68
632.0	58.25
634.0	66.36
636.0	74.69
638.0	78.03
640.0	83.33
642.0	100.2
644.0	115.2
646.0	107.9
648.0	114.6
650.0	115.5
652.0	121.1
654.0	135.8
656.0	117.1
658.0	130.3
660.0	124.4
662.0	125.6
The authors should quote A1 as 135.8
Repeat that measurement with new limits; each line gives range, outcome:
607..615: 107.9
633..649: 115.2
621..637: 74.69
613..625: 79.06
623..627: 59.02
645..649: 114.6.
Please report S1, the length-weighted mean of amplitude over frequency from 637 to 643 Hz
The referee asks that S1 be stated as 87.2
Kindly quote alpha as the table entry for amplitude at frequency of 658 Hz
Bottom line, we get 130.3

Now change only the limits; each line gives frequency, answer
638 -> 78.03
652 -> 121.1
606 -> 107.8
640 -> 83.33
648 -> 114.6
